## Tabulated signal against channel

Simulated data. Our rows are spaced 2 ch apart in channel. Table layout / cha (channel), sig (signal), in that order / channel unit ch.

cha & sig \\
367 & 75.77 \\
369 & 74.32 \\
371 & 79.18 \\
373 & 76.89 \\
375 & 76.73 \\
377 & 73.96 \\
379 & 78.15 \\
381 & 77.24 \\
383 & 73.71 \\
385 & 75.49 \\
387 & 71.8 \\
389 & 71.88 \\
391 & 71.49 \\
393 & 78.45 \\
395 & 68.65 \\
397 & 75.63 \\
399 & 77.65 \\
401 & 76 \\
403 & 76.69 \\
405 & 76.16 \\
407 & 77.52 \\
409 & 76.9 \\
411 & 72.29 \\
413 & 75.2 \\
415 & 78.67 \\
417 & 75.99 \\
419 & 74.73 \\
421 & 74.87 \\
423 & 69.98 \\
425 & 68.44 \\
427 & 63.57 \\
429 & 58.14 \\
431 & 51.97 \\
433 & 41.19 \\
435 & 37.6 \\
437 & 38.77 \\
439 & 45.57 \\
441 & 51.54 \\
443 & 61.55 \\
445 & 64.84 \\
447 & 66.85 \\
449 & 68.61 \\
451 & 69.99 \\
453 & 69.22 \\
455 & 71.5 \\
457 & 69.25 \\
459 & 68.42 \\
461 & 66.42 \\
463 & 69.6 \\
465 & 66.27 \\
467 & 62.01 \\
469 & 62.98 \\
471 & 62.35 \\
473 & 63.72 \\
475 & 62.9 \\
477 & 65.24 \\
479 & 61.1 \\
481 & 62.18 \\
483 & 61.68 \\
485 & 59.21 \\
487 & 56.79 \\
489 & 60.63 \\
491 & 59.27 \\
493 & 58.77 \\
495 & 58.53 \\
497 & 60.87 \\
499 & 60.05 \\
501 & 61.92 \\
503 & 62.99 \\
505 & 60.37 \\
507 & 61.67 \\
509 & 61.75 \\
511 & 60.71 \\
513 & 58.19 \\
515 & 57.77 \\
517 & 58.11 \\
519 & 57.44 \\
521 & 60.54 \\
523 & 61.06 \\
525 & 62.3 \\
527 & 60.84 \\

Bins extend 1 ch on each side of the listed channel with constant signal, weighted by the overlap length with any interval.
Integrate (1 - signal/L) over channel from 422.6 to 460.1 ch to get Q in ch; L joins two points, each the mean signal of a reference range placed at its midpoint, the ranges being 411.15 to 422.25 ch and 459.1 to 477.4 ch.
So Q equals 5.6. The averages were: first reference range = 75.5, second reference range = 64.8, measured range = 59.7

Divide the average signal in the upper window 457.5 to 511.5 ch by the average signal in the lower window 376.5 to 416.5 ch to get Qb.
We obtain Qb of 0.83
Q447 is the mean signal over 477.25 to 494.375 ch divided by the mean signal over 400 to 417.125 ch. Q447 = 0.79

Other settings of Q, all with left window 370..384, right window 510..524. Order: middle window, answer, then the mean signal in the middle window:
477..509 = 0.77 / 60.6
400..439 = 2.98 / 66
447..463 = -0.51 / 69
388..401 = 0.04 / 74.1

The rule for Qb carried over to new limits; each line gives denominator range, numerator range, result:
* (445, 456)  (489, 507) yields 0.88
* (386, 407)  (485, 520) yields 0.80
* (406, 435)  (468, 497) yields 0.91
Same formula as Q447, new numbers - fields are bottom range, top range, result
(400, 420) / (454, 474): 0.87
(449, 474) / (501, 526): 0.90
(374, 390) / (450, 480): 0.88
